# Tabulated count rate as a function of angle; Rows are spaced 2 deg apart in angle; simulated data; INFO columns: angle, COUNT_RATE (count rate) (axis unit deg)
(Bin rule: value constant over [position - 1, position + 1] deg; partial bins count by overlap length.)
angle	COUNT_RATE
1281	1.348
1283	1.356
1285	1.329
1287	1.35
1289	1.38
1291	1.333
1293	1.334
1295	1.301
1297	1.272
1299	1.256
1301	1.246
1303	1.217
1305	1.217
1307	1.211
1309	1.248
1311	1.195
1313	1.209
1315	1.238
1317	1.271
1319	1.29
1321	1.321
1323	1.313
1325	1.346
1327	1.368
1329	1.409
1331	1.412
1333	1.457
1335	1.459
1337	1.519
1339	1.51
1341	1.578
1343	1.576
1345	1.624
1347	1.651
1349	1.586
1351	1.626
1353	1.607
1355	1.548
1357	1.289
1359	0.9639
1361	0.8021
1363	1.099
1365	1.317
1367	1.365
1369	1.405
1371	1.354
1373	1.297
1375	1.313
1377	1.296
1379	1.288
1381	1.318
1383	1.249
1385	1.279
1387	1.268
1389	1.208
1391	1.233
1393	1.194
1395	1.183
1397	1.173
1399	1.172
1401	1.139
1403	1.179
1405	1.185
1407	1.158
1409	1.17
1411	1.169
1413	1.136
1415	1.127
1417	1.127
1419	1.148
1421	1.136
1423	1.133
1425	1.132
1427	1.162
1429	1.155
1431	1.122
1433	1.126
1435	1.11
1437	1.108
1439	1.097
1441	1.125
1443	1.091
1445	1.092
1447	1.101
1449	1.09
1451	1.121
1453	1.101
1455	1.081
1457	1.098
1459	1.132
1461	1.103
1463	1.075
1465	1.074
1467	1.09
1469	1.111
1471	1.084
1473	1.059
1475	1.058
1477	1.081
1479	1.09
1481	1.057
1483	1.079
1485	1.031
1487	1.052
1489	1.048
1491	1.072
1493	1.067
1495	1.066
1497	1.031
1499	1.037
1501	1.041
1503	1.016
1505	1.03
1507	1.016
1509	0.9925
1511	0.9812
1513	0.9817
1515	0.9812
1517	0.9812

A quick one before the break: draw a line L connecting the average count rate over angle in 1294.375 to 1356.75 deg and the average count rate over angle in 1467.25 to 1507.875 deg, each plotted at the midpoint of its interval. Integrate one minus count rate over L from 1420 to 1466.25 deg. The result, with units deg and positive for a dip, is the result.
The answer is 1.5 deg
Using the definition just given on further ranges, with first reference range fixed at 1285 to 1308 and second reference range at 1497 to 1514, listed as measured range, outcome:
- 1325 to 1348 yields -4.97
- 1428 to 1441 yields -0.17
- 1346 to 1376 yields -3.65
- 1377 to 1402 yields -1.37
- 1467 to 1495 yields -0.65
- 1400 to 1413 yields -0.25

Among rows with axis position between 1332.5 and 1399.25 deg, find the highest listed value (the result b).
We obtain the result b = 1.651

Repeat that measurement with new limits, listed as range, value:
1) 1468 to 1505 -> 1.111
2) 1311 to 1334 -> 1.457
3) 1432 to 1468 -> 1.132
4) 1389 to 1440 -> 1.233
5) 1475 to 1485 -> 1.09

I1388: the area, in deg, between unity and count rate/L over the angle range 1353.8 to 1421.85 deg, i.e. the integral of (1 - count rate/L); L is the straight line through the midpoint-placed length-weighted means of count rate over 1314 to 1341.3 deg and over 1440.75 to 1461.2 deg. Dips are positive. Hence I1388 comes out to 1.8 deg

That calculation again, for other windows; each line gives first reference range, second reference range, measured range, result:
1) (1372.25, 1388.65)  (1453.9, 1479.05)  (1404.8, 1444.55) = 1.6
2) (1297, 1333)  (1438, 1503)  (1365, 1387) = -2.0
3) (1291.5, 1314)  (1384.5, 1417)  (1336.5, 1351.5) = -4.5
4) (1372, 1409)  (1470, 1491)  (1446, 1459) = 0.2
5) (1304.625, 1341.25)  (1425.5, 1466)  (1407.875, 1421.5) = 0.3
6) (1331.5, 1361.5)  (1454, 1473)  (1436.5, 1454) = 0.7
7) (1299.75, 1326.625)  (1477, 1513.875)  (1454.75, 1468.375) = -0.2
